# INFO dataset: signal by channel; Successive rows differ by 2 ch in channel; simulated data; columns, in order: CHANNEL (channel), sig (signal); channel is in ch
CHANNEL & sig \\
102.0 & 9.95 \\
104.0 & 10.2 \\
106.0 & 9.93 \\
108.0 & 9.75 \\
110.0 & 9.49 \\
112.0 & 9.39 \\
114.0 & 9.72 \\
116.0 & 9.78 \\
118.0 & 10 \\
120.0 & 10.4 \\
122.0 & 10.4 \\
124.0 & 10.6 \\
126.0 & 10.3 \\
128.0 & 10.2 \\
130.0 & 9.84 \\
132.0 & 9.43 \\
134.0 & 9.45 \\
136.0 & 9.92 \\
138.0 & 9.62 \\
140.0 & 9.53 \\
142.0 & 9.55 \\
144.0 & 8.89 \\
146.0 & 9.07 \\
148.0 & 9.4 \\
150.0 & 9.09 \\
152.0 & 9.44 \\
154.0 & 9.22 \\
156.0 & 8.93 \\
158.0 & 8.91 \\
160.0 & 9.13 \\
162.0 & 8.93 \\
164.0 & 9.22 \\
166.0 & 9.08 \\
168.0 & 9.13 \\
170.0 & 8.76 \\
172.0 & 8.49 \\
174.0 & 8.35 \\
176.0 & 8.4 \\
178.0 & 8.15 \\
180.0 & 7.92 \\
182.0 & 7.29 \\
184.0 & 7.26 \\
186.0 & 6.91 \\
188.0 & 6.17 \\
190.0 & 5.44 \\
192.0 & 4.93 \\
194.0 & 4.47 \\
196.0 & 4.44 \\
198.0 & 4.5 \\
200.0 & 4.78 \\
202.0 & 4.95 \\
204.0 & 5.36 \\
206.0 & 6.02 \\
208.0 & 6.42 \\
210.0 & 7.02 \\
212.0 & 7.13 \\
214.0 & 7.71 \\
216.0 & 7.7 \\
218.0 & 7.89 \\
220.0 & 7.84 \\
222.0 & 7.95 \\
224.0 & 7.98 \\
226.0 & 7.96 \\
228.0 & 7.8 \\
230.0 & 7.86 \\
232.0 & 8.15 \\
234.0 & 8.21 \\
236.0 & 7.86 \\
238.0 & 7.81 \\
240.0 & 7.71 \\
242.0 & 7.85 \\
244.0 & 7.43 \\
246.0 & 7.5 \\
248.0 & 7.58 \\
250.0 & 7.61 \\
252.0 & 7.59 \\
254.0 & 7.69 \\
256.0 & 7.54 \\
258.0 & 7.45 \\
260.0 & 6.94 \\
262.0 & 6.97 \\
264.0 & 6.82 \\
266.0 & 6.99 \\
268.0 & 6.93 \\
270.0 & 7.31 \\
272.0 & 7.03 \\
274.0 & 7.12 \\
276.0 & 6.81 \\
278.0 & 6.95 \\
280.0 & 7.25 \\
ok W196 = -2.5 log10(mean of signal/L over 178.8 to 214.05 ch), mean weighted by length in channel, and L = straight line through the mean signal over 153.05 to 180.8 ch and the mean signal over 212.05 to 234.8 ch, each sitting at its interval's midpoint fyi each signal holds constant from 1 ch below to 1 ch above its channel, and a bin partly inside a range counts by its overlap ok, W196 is 0.35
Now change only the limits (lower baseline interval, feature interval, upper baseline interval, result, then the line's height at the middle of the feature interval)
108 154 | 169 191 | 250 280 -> 0.163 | 8.77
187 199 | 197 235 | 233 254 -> -0.121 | 6.23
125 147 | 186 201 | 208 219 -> 0.488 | 7.97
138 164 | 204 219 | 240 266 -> 0.161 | 8.14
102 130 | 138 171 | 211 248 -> 0.011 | 9.25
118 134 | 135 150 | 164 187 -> 0.008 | 9.48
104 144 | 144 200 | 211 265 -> 0.154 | 8.92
